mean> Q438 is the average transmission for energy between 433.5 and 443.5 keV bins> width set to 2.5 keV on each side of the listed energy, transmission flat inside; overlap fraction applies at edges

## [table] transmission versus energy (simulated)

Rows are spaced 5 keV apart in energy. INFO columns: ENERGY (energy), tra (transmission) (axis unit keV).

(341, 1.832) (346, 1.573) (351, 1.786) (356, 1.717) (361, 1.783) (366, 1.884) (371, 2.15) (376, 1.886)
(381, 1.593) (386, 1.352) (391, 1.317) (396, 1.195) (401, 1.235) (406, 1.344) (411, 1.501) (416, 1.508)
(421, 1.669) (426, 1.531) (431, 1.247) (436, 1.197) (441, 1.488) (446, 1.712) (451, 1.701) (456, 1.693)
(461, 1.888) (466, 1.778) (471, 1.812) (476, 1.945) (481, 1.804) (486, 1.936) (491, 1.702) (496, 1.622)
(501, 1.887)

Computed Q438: 1.34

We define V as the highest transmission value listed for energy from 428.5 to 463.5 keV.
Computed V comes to 1.888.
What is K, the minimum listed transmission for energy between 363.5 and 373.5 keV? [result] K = 1.884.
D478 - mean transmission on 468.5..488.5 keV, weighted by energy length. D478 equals 1.87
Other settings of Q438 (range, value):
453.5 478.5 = 1.82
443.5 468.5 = 1.75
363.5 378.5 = 1.97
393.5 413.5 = 1.32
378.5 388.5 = 1.47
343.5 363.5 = 1.71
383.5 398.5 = 1.29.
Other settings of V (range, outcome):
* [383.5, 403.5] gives 1.352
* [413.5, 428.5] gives 1.669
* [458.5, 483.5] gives 1.945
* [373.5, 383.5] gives 1.886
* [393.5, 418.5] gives 1.508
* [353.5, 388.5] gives 2.15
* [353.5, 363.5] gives 1.783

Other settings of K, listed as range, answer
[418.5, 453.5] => 1.197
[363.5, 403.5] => 1.195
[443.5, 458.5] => 1.693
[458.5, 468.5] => 1.778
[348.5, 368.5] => 1.717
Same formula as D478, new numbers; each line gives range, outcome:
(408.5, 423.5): 1.56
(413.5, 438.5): 1.43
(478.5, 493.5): 1.81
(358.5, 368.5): 1.83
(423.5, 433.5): 1.39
